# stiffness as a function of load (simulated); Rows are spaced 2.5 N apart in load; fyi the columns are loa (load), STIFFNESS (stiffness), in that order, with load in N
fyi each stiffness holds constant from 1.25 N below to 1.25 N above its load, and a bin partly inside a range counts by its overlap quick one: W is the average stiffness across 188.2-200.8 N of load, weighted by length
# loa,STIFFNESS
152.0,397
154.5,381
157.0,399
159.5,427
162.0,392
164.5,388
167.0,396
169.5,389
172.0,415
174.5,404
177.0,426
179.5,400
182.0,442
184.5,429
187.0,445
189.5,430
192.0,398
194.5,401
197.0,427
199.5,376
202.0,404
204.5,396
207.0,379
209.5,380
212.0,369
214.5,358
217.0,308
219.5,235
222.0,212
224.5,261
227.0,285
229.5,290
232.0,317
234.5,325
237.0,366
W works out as 407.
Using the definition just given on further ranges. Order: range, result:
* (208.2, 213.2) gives 375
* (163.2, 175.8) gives 398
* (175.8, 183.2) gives 423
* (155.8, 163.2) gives 406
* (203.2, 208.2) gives 388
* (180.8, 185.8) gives 436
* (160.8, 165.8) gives 390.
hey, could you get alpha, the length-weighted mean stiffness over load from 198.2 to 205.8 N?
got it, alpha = 392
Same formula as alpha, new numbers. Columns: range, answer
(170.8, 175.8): 410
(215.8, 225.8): 254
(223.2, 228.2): 272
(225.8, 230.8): 288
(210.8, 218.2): 345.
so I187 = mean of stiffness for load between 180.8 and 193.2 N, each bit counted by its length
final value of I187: 429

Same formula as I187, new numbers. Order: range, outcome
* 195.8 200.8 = 401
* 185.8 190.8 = 437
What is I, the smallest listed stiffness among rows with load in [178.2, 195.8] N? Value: 398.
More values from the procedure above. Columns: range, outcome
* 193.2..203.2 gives 376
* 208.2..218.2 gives 308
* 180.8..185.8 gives 429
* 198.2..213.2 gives 369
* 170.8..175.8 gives 404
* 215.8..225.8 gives 212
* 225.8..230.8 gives 285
